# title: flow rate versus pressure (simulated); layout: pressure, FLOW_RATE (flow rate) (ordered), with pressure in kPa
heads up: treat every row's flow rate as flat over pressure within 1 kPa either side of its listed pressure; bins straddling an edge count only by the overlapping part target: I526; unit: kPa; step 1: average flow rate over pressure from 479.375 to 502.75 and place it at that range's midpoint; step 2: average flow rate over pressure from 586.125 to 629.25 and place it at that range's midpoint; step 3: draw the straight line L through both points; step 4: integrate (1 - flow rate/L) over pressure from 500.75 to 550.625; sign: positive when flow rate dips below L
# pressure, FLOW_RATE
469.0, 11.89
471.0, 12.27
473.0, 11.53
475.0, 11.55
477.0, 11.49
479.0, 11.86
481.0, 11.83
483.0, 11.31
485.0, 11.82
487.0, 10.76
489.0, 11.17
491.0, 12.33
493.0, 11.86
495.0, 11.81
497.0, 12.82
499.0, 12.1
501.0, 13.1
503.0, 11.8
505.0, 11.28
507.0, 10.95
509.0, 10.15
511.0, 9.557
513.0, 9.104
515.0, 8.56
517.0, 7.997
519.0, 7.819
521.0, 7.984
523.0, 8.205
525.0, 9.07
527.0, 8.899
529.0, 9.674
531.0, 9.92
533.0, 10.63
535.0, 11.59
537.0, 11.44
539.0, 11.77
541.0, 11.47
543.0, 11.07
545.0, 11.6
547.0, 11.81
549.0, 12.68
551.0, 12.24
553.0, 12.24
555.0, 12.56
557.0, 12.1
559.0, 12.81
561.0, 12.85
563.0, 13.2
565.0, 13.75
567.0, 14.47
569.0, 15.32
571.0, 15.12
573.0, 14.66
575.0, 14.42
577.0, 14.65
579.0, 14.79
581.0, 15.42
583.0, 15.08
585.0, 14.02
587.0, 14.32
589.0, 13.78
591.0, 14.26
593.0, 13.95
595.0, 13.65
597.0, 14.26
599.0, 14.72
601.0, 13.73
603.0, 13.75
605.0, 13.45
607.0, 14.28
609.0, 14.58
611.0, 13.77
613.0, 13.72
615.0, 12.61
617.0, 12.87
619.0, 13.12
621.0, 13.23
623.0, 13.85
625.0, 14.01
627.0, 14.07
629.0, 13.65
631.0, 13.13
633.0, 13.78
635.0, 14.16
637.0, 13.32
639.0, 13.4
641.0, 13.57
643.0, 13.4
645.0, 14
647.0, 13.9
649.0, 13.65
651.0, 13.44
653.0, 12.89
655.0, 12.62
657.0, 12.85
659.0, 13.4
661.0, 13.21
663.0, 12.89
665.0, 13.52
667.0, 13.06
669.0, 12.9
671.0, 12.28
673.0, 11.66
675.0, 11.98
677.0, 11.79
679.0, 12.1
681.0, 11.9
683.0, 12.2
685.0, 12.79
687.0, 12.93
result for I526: 8.6 kPa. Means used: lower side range 11.9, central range 10.3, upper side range 13.8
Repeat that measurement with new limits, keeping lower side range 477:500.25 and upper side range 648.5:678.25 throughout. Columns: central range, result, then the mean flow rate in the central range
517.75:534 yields 4.1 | 9.01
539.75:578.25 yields -2.9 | 13.1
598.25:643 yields -4.0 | 13.7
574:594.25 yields -3.5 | 14.5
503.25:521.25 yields 3.8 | 9.43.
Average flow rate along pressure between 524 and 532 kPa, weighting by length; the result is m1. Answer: 9.39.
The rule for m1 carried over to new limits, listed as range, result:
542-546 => 11.3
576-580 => 14.7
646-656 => 13.3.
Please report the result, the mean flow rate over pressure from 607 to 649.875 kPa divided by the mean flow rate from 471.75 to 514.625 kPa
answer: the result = 1.20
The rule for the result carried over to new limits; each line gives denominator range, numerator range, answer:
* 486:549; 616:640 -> 1.28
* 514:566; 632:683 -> 1.19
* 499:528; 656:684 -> 1.30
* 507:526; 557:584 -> 1.61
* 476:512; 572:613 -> 1.23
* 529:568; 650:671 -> 1.08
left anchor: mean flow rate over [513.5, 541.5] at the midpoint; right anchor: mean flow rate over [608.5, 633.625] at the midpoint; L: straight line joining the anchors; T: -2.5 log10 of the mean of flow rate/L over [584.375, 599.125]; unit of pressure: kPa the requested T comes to -0.15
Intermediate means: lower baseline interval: 9.6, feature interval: 14.1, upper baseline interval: 13.5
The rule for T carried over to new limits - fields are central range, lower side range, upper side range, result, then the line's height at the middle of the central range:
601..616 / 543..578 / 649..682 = -0.060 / 13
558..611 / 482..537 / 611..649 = -0.149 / 12.4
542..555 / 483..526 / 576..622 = 0.014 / 12.1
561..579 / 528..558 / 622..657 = -0.188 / 12.1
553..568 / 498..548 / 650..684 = -0.194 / 10.9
